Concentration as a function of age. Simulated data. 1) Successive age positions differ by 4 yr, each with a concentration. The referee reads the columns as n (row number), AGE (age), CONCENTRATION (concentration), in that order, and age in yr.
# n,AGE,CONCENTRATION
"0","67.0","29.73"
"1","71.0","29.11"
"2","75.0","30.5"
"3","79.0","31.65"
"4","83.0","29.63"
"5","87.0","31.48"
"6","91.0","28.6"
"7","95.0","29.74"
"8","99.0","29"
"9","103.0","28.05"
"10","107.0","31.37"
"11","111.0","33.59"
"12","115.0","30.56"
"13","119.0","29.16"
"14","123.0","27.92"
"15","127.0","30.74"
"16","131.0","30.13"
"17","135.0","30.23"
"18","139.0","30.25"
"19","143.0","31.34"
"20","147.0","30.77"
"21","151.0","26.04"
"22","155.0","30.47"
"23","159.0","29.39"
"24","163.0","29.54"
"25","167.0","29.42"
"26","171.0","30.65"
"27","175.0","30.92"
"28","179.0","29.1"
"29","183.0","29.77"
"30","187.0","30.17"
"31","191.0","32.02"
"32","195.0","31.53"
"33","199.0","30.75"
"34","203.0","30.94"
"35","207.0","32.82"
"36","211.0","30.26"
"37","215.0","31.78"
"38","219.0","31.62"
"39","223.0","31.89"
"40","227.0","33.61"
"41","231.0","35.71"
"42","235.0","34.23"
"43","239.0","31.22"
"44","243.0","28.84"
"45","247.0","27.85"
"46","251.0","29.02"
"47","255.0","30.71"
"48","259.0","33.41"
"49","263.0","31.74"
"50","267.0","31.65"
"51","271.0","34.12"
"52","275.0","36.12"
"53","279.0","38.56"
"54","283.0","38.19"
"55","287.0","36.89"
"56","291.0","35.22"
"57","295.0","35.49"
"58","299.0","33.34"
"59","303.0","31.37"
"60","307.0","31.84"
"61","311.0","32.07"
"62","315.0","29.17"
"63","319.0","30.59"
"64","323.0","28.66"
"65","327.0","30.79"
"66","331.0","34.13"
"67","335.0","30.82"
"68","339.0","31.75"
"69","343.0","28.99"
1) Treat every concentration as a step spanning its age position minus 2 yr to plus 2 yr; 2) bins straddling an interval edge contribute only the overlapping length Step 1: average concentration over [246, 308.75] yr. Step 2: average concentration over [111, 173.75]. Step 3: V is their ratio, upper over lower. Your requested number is 1.12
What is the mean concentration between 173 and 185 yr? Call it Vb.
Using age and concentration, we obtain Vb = 29.9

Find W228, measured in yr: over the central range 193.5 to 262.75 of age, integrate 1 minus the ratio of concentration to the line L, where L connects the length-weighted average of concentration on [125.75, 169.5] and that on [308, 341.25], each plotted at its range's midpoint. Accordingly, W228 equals -2.68 yr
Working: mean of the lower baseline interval 29.8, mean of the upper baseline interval 31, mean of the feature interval 31.5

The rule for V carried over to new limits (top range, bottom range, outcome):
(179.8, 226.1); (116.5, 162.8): 1.05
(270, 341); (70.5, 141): 1.10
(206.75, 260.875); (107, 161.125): 1.05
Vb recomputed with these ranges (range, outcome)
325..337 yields 31.9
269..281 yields 36.3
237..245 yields 30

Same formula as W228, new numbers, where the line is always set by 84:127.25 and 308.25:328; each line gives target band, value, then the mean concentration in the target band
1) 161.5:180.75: 0.1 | 29.9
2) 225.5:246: -1.6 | 32.5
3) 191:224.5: -1.5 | 31.5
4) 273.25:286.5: -3.2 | 37.6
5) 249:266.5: -0.6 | 31.3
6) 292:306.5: -1.5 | 33.4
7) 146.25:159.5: 0.5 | 29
